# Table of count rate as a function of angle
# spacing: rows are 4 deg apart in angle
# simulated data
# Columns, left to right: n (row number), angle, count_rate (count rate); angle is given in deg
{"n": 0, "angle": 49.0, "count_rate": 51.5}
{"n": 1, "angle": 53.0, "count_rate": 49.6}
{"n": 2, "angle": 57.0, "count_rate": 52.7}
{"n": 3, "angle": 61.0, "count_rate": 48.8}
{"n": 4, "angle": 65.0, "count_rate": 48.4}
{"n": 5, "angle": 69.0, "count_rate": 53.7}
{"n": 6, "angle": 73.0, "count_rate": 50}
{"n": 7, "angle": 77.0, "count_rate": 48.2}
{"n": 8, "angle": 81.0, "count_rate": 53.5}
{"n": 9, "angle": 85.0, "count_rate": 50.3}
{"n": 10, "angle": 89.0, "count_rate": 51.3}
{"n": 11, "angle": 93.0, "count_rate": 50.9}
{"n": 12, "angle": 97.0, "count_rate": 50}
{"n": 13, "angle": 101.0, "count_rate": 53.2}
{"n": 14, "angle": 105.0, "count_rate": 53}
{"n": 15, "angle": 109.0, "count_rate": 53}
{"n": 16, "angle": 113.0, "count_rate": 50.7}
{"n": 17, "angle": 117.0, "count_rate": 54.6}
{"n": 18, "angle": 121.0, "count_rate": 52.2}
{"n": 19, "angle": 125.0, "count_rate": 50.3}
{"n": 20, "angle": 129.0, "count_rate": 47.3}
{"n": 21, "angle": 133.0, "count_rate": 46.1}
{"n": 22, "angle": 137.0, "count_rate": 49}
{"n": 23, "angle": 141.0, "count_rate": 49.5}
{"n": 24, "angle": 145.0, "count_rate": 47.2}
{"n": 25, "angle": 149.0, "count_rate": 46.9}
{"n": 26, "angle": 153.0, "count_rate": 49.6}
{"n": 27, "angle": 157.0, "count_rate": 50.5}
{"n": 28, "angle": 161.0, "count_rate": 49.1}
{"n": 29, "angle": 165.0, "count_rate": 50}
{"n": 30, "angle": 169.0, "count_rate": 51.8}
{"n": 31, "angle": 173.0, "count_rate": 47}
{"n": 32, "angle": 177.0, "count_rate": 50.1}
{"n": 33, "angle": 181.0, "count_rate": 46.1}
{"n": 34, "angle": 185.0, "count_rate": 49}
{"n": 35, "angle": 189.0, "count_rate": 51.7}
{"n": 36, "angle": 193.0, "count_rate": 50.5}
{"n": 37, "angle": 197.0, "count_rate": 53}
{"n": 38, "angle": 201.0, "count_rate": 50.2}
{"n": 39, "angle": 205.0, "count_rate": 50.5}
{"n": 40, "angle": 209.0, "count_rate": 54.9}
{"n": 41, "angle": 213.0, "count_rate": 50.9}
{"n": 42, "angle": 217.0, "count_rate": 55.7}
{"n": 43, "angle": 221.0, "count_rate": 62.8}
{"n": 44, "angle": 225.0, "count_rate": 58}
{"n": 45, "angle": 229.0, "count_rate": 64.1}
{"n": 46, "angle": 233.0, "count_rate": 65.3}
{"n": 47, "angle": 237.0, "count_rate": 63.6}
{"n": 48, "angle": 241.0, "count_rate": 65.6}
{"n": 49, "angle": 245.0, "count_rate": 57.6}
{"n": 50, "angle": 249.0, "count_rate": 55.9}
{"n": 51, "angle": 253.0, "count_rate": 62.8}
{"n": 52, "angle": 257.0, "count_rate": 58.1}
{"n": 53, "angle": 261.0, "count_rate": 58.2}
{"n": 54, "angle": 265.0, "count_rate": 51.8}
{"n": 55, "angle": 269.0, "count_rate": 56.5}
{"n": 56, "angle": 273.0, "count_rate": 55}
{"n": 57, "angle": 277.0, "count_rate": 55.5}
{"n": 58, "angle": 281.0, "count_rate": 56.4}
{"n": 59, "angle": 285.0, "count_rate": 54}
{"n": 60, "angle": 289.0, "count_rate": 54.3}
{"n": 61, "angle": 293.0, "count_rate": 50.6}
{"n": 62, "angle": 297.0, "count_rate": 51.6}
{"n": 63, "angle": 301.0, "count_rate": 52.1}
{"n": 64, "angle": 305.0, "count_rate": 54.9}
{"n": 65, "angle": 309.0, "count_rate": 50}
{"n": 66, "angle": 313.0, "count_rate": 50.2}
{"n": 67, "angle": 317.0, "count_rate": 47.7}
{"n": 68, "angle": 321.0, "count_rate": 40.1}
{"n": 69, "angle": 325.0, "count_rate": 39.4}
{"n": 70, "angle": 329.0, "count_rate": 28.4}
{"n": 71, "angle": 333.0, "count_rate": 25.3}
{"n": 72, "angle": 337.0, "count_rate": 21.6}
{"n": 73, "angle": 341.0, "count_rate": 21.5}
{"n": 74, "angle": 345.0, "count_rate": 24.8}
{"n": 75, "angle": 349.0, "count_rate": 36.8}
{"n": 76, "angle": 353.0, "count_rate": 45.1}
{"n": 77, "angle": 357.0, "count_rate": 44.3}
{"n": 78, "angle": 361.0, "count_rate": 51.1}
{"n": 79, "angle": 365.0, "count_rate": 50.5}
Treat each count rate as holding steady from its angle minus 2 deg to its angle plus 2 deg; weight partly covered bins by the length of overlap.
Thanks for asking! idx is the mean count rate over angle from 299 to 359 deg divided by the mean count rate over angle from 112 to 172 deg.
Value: 0.78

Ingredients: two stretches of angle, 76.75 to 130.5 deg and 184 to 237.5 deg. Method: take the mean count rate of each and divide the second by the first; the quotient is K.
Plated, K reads 1.1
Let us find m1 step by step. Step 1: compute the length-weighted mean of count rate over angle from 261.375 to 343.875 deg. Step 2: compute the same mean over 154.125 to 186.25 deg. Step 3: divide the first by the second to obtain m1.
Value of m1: 0.9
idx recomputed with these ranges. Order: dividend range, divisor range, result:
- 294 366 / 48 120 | 0.80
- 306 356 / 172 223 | 0.70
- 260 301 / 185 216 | 1.05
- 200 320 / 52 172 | 1.11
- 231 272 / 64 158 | 1.18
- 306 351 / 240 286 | 0.62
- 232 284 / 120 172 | 1.19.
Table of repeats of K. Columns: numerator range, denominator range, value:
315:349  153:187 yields 0.64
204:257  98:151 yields 1.18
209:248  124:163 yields 1.24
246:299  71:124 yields 1.08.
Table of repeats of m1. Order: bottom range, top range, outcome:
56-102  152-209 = 0.99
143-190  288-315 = 1.06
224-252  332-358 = 0.50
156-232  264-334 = 0.93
